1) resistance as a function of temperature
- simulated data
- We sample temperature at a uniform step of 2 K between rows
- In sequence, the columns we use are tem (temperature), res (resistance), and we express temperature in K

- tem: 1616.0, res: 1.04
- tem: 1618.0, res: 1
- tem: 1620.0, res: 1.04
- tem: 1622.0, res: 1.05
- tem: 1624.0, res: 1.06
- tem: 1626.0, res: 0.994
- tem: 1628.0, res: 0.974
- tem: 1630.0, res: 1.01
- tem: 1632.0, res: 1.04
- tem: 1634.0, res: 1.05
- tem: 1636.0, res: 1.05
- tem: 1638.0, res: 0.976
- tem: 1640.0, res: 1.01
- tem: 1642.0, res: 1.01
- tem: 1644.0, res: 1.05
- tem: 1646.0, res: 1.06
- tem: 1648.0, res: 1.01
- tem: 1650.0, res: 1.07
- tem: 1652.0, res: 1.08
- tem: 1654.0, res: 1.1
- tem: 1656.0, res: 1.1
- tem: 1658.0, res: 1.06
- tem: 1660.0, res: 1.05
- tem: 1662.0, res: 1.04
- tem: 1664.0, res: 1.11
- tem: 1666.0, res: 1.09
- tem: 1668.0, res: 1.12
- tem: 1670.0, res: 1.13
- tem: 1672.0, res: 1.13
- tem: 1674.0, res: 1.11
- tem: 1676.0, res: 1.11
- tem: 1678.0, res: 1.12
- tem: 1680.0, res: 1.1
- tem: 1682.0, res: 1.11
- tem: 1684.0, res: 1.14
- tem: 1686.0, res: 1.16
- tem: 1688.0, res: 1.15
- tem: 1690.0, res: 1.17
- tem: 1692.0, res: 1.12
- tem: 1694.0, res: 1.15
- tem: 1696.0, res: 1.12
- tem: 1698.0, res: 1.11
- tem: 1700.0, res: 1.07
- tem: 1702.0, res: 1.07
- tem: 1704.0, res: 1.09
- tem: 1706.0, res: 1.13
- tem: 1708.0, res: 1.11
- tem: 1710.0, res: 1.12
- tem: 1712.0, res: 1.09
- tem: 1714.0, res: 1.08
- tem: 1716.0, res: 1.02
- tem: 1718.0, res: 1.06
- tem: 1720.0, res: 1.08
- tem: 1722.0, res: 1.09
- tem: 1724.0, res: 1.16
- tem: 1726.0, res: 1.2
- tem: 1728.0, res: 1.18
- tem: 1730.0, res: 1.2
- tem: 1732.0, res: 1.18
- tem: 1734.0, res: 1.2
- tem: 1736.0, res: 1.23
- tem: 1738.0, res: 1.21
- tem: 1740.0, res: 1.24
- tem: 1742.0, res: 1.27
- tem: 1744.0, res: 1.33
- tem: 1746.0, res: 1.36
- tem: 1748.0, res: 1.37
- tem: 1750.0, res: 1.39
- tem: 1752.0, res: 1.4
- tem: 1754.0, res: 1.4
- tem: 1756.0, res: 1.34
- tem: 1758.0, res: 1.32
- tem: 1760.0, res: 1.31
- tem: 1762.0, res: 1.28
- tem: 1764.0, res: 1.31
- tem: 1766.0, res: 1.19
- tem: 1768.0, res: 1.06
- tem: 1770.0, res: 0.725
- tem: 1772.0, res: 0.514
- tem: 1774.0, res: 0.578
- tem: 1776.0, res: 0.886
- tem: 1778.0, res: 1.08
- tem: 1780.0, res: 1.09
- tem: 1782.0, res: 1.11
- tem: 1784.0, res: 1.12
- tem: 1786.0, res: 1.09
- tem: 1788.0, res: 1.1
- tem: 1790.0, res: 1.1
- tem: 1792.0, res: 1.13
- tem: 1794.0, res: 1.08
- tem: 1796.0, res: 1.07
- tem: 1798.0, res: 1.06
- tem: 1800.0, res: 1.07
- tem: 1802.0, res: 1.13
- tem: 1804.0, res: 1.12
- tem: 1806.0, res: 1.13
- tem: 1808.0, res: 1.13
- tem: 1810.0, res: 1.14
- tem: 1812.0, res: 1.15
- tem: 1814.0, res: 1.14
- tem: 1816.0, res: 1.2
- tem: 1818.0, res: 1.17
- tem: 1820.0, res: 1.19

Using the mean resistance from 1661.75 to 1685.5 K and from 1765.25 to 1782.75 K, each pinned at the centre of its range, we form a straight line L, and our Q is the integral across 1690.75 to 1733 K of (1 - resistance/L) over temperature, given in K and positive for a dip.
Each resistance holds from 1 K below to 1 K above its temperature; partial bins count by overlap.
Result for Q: -3.37 K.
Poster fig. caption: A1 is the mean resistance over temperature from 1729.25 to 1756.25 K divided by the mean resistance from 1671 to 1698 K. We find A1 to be 1.15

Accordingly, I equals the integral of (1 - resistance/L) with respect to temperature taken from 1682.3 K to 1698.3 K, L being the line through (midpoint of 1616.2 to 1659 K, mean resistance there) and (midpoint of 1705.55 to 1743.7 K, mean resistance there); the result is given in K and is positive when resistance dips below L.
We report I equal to -0.5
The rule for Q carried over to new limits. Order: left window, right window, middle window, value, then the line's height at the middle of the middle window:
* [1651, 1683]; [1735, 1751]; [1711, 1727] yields 1.8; 1.24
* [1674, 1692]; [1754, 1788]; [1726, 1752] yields -4.1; 1.09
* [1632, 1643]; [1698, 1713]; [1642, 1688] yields -1.8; 1.05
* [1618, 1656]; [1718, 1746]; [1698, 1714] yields 0.8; 1.15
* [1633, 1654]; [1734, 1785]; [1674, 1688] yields -0.6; 1.08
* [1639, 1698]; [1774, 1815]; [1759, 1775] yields 1.3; 1.09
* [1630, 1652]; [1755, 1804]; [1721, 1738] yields -2.0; 1.06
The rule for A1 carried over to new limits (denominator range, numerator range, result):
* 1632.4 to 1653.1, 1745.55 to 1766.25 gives 1.29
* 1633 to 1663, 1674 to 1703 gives 1.07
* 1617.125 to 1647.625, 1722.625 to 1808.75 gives 1.12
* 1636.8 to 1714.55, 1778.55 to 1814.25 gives 1.01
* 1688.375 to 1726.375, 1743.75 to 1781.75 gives 1.04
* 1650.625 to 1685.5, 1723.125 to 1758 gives 1.16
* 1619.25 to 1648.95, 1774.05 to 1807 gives 1.04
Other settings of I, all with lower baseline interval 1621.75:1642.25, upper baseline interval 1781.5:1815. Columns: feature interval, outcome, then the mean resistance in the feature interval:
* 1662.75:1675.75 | -0.9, 1.11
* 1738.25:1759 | -4.9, 1.34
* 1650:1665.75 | -0.7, 1.08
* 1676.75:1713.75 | -2.2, 1.12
